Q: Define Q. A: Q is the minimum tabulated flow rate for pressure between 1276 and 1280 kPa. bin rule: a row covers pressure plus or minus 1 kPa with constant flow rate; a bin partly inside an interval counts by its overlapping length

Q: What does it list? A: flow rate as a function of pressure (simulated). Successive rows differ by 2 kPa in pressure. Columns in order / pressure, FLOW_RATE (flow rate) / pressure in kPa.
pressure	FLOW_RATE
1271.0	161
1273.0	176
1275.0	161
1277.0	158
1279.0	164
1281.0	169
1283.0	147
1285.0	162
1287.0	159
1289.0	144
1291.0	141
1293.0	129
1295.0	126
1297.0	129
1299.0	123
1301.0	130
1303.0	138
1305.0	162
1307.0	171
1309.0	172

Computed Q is 158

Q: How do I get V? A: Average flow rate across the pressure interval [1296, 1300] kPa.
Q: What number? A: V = 126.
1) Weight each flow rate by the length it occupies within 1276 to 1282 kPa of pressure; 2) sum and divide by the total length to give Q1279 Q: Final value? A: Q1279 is 164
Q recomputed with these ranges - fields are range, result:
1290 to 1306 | 123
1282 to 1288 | 147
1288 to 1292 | 141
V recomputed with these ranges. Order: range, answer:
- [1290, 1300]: 130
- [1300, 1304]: 134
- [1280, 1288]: 159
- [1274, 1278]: 160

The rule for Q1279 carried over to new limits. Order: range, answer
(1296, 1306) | 136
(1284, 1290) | 155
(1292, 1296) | 128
